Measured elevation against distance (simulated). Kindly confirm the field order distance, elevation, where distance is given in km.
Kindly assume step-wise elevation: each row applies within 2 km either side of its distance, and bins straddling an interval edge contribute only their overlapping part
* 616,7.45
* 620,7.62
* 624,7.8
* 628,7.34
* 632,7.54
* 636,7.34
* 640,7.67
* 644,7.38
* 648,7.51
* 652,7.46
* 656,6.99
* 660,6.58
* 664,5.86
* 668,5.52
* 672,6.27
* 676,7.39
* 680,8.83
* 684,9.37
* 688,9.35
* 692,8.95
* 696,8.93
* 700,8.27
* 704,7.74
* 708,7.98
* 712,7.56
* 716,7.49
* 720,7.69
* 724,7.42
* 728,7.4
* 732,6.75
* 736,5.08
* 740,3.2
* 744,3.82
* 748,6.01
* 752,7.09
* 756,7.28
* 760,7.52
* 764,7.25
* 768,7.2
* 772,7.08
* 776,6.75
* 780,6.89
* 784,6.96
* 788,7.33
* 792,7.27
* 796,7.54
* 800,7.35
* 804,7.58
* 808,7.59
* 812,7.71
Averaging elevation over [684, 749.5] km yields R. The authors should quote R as 7.18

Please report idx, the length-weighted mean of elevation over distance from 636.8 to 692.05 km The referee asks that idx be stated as 7.45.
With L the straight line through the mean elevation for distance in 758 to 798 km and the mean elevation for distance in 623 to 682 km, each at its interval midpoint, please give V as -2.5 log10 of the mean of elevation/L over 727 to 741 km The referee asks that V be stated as 0.258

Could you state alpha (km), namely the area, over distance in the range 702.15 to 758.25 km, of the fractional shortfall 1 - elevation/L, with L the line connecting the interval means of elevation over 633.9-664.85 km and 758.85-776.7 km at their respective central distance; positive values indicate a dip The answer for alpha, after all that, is 4.3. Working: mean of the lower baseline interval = 7.15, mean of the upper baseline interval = 7.17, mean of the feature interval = 6.61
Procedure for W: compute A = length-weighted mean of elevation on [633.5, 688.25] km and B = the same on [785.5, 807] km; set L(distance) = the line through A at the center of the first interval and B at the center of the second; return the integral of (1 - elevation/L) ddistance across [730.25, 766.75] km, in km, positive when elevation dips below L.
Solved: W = 6.75 km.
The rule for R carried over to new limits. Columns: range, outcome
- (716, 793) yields 6.65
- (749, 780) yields 7.11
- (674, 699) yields 8.78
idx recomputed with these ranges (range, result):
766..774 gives 7.14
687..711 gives 8.46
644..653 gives 7.46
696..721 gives 7.88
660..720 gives 7.78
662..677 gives 6.18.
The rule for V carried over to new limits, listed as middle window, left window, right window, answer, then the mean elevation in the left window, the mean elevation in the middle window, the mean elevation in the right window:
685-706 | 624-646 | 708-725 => -0.149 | 7.49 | 8.68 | 7.6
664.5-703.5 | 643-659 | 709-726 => -0.080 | 7.28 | 8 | 7.57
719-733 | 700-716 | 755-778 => 0.040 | 7.79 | 7.33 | 7.18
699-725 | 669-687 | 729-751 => -0.204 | 7.91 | 7.73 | 5.18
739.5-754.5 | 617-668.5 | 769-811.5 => 0.339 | 7.18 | 5.29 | 7.25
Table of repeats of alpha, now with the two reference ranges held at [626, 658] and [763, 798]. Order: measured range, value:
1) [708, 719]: -0.5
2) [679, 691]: -3.1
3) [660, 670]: 2.0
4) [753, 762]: -0.2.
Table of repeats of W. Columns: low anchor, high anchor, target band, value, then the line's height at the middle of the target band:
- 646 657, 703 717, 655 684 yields 2.0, 7.46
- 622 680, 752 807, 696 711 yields -2.0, 7.16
